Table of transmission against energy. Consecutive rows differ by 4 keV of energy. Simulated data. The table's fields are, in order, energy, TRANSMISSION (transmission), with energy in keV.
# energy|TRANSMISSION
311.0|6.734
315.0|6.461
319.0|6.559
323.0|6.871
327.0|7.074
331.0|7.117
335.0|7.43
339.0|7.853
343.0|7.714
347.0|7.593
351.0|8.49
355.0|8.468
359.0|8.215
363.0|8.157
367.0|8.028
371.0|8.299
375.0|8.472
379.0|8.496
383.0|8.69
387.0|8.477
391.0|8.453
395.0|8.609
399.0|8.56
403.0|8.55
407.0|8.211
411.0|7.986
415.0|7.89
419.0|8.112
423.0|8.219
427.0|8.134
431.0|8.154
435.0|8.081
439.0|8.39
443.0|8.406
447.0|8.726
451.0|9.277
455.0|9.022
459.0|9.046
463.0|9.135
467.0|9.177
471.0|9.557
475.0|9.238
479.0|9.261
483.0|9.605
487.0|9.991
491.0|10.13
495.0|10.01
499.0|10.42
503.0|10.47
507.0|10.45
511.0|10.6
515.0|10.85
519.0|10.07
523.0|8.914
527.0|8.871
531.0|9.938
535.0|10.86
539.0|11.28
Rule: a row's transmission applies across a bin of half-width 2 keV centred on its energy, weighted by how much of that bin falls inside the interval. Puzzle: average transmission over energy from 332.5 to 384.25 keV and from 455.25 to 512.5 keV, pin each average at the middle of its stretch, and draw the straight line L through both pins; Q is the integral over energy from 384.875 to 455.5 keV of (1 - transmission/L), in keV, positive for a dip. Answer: 4.3 keV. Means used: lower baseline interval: 8.13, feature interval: 8.39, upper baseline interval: 9.76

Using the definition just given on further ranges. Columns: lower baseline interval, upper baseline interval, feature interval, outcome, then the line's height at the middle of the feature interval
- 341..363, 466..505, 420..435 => 1.51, 9.06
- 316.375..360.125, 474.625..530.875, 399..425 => 1.29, 8.62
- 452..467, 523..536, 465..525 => -3.39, 9.38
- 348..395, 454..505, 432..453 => 1.48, 9.2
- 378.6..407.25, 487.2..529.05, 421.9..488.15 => 3.29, 9.36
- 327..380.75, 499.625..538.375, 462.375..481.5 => 0.51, 9.55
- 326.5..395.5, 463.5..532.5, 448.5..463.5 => 0.33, 9.31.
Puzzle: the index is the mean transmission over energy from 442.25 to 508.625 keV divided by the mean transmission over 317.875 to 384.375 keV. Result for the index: 1.21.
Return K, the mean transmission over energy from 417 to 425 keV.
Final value 8.17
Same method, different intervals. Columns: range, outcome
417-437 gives 8.14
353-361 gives 8.34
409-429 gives 8.07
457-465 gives 9.09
